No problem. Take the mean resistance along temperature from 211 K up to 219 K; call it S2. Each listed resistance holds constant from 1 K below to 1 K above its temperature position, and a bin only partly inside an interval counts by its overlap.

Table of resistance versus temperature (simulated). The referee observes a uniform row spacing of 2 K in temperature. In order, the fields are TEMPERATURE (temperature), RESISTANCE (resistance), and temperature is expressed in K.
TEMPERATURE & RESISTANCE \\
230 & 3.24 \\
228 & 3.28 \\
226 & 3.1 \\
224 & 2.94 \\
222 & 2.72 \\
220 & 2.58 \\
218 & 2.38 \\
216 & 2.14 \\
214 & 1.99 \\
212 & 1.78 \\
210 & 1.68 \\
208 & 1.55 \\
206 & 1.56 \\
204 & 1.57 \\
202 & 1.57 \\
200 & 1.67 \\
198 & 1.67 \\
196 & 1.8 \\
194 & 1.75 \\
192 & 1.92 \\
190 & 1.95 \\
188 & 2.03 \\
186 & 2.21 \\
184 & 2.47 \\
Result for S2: 2.07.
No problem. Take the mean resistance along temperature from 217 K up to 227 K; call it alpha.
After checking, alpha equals 2.74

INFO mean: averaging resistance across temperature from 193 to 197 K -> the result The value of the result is 1.77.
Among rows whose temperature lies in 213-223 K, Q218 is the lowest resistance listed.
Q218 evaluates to 1.99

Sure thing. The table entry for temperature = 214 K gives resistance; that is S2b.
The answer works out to 1.99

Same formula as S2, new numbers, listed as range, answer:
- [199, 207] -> 1.59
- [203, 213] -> 1.63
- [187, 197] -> 1.89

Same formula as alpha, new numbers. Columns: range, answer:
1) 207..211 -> 1.61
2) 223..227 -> 3.02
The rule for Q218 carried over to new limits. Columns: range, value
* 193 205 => 1.57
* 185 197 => 1.75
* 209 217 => 1.68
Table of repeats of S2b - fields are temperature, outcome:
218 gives 2.38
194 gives 1.75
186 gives 2.21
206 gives 1.56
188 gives 2.03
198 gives 1.67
